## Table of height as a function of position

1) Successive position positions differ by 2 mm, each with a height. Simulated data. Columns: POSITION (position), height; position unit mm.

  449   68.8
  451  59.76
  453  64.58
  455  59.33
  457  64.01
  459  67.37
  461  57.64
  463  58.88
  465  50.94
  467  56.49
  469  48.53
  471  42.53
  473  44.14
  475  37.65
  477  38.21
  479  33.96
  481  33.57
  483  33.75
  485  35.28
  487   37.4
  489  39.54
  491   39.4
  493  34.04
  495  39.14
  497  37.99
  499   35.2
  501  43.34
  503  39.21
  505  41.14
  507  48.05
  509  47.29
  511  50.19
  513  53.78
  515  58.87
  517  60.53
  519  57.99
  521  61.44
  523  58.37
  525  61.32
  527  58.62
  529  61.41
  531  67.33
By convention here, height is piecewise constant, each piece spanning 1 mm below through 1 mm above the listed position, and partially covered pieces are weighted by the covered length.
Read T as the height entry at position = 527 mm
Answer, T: 58.62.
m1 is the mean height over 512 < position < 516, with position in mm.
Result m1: 56.3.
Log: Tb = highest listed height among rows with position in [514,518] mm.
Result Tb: 60.53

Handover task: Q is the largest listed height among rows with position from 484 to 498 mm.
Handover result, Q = 39.54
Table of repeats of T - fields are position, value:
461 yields 57.64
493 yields 34.04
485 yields 35.28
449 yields 68.8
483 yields 33.75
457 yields 64.01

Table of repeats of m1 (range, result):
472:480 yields 38.5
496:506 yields 39.4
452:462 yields 62.6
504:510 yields 45.5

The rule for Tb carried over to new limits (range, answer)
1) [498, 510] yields 48.05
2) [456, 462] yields 67.37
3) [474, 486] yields 38.21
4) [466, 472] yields 56.49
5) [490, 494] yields 39.4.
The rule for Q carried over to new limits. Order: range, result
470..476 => 44.14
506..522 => 61.44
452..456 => 64.58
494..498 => 39.14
